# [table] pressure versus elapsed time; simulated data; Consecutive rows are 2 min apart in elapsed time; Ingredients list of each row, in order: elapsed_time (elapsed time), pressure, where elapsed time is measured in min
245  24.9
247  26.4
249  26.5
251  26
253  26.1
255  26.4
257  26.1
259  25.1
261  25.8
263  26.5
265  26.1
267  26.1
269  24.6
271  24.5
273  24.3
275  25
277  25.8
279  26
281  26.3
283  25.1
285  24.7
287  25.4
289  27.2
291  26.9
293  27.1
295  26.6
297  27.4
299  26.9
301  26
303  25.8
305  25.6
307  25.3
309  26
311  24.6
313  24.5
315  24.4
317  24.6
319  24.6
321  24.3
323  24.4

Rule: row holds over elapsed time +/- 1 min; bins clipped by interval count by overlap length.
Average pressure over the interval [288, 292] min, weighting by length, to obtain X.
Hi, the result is 27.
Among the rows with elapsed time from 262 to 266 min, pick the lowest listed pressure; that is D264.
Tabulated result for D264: 26.1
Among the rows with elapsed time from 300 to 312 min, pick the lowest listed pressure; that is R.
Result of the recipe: 24.6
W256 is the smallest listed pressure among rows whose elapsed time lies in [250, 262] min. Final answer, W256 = 25.1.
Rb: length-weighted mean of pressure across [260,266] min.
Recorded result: 26.1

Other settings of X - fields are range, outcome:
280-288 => 25.4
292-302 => 26.8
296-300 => 27.1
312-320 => 24.5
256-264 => 25.9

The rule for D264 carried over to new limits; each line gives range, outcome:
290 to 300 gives 26.6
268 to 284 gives 24.3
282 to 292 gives 24.7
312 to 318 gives 24.4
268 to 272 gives 24.5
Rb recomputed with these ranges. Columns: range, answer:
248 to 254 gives 26.2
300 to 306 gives 25.8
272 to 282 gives 25.5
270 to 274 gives 24.4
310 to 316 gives 24.5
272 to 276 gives 24.6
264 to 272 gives 25.3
